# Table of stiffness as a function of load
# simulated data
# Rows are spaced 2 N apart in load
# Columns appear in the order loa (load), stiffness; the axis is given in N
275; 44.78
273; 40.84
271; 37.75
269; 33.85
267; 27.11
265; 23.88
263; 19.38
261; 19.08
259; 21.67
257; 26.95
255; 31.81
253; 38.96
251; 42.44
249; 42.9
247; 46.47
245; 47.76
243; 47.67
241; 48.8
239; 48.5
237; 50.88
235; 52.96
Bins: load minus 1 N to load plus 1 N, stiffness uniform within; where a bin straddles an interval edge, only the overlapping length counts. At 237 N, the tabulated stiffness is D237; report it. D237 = 50.88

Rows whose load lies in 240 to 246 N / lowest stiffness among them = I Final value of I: 47.67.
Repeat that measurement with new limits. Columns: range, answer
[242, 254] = 38.96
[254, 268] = 19.08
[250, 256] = 31.81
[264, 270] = 23.88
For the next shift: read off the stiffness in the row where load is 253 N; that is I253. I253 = 38.96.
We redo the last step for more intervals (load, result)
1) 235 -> 52.96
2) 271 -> 37.75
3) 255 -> 31.81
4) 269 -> 33.85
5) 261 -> 19.08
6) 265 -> 23.88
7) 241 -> 48.8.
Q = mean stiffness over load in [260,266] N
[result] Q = 20.8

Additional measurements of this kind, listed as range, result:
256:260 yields 24.3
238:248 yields 47.8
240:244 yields 48.2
